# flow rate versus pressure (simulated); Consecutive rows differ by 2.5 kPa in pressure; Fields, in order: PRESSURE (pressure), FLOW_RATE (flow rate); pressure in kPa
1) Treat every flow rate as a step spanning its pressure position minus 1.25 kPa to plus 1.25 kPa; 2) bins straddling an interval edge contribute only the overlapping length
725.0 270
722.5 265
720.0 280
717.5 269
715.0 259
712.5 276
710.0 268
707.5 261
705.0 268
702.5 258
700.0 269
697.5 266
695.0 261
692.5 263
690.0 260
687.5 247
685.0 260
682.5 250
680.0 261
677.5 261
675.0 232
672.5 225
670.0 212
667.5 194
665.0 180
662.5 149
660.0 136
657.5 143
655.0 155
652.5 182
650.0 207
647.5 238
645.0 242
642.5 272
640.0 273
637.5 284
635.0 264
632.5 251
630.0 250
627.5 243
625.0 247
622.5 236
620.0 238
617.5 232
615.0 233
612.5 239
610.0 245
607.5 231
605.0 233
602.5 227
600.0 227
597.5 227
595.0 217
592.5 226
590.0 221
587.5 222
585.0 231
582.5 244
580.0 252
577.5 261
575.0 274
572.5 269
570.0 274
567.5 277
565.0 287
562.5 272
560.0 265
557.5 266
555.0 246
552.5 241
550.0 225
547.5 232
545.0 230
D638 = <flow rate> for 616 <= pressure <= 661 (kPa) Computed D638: 228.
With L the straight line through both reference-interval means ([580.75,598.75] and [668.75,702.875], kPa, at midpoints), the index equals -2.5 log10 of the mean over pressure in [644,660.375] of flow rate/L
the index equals 0.279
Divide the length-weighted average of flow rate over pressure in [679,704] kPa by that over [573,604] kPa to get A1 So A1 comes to 1.10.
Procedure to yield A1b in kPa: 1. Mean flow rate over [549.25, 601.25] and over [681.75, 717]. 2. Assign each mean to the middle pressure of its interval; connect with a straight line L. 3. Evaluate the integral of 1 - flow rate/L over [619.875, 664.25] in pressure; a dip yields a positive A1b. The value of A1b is 5.9 kPa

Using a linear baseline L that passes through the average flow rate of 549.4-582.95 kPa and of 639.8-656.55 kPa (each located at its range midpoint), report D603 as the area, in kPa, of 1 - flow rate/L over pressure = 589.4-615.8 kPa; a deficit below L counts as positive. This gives 1.44 kPa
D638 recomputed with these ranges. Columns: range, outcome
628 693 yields 226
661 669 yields 174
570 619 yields 238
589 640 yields 239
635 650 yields 257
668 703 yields 250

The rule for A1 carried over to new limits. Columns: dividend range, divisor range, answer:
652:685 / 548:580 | 0.77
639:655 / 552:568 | 0.86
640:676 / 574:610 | 0.85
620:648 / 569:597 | 1.04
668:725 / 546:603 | 1.04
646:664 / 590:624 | 0.75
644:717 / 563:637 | 0.94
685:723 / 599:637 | 1.10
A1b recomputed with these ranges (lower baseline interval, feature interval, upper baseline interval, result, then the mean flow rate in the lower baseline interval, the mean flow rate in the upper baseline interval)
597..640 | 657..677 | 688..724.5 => 5.3 kPa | 243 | 266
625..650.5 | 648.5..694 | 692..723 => 8.3 kPa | 253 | 266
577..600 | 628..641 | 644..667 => -4.4 kPa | 232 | 181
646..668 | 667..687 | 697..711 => -2.3 kPa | 176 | 265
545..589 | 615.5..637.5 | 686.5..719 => 1.0 kPa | 254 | 264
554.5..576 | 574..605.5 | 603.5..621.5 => 2.2 kPa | 271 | 236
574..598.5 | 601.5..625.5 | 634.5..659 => -0.5 kPa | 237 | 224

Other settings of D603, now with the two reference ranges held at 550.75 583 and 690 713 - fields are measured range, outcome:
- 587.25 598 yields 1.69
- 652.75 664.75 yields 5.12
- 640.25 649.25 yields 0.46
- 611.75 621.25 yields 1.03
